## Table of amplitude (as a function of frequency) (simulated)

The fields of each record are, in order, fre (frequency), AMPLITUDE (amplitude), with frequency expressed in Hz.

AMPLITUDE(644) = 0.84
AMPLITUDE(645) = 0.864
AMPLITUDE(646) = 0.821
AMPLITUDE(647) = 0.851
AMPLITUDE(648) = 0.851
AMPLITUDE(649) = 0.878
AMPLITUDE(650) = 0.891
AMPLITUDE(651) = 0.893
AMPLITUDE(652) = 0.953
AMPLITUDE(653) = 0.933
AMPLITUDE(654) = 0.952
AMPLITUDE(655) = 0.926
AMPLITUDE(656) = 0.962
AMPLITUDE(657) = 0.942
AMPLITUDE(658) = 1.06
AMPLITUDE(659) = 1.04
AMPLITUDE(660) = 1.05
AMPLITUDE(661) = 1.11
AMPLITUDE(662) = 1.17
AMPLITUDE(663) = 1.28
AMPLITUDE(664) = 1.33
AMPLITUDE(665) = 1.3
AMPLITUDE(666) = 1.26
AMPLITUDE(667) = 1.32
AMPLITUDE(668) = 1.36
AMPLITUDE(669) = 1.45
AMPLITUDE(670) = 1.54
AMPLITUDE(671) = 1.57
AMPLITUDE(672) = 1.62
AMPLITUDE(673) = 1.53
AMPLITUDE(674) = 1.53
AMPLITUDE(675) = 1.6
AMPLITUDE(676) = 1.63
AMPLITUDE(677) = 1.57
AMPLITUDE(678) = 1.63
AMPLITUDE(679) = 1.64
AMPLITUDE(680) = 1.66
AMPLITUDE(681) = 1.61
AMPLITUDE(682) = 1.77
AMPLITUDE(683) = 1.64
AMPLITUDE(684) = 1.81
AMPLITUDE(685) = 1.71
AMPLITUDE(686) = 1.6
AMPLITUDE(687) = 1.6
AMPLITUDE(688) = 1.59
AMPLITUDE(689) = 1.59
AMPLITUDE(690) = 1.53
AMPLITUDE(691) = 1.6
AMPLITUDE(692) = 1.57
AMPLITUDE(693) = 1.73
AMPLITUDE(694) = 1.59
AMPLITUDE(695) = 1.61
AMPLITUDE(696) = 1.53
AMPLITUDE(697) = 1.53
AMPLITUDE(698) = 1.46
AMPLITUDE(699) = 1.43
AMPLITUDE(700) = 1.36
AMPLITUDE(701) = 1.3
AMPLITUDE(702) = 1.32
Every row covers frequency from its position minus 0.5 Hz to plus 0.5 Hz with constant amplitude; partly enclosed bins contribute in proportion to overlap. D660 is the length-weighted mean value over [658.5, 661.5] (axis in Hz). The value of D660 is 1.07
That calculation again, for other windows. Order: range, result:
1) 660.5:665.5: 1.24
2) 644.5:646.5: 0.843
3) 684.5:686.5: 1.66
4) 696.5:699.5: 1.47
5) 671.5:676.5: 1.58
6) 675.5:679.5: 1.62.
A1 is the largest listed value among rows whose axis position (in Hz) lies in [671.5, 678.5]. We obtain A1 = 1.63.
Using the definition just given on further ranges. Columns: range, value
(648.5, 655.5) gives 0.953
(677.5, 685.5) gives 1.81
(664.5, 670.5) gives 1.54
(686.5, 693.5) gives 1.73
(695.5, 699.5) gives 1.53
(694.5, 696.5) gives 1.61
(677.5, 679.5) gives 1.64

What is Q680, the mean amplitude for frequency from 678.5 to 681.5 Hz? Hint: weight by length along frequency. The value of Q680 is 1.64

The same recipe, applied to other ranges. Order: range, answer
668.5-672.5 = 1.55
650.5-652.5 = 0.923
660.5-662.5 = 1.14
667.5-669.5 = 1.41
